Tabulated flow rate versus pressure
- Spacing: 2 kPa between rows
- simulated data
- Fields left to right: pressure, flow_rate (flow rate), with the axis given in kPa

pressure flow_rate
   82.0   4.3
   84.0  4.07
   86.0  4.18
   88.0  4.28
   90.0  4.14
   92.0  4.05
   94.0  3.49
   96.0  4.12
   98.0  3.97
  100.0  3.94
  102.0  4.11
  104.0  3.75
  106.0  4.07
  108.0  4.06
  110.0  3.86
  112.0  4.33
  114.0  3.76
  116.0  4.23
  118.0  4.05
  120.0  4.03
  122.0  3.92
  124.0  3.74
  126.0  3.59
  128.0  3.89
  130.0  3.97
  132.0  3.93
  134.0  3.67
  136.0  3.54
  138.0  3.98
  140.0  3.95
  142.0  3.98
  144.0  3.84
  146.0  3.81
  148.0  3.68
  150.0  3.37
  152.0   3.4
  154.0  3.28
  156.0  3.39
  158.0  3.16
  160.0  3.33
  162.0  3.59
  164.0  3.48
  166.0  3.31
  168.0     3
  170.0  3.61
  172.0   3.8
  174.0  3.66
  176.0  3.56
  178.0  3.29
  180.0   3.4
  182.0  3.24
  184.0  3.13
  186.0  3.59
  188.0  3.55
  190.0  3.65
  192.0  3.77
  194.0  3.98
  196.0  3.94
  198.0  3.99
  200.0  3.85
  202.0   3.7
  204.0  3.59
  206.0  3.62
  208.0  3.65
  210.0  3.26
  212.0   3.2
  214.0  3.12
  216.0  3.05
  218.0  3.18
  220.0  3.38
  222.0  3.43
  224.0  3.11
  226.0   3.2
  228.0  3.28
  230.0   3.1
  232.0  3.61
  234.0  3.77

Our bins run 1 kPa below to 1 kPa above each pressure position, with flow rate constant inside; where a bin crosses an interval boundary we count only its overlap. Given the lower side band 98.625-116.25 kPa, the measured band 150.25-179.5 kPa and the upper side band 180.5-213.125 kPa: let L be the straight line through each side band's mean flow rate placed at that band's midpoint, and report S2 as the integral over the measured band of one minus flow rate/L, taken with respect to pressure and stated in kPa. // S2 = 2.6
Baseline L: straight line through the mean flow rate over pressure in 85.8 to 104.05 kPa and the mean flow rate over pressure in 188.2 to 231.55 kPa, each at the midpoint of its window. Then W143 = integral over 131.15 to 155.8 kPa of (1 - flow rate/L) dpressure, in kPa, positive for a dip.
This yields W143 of 0.6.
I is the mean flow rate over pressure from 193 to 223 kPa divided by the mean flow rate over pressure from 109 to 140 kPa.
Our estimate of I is 0.9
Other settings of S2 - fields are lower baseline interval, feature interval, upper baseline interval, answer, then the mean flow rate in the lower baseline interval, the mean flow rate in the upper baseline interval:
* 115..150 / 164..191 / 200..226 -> 1.0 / 3.86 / 3.37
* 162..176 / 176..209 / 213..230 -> -2.5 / 3.49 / 3.21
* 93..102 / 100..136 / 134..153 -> -1.0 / 3.91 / 3.72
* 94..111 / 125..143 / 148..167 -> -1.0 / 3.96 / 3.38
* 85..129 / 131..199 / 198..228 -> 1.4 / 3.98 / 3.4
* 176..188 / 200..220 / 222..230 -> -0.8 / 3.37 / 3.21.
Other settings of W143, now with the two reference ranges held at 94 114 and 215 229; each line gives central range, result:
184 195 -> -0.7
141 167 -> 1.1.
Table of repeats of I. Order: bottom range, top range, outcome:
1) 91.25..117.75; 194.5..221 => 0.88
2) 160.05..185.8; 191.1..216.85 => 1.05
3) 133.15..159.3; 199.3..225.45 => 0.94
